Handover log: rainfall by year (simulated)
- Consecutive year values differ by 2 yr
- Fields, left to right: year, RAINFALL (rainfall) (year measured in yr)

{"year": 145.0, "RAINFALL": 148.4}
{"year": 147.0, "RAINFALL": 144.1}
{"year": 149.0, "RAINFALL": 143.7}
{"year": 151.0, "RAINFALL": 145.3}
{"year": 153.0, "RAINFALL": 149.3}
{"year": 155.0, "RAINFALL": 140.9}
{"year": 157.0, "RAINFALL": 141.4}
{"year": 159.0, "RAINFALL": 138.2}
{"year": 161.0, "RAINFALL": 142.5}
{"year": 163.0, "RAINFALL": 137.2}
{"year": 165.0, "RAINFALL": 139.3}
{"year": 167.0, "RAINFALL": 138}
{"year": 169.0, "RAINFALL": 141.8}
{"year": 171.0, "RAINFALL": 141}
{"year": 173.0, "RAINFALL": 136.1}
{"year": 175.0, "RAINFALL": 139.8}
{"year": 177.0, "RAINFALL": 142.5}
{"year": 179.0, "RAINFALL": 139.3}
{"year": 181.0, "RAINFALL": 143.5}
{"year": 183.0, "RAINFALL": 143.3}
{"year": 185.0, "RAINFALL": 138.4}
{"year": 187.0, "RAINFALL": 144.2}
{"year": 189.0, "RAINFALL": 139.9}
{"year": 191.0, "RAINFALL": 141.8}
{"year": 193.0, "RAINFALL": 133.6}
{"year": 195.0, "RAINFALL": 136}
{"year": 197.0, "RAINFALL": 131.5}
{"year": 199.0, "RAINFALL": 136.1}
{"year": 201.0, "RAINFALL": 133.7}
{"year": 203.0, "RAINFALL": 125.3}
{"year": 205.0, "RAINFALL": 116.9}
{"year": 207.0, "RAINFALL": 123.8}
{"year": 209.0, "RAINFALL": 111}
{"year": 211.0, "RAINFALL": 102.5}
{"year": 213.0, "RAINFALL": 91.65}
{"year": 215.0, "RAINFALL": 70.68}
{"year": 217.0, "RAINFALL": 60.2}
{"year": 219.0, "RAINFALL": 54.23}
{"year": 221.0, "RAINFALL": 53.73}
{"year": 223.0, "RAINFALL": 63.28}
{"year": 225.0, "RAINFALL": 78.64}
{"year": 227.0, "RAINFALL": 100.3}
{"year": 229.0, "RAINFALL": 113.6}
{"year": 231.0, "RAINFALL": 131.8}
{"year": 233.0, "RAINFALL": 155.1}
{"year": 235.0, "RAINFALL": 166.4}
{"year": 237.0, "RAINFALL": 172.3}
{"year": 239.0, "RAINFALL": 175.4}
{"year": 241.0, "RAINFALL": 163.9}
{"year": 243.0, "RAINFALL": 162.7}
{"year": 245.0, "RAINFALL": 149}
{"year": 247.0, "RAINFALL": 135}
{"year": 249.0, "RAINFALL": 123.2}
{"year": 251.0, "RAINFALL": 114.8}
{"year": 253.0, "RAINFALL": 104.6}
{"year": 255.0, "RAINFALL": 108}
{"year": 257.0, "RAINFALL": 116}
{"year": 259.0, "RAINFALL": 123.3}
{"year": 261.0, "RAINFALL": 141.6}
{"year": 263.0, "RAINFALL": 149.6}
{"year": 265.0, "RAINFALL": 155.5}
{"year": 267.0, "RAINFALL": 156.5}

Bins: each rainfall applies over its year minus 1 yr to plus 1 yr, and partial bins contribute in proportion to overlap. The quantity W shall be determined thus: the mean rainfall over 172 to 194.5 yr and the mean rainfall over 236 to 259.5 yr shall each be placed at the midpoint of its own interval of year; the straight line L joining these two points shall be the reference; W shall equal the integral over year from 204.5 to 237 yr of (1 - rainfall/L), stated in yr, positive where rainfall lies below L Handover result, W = 8.7 yr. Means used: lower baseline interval 140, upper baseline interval 138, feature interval 102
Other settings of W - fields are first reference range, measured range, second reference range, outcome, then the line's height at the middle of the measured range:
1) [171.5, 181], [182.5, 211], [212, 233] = -3.86 yr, 116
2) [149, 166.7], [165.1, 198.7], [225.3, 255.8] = 0.26 yr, 140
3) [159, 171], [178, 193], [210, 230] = -3.10 yr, 117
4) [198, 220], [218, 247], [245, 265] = -2.14 yr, 115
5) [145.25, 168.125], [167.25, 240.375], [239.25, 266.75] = 8.30 yr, 139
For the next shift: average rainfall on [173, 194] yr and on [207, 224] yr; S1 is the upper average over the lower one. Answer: 0.6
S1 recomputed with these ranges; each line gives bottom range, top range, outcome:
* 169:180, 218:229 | 0.53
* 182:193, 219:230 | 0.56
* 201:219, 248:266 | 1.27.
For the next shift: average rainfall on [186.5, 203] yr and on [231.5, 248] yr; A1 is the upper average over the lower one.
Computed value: 1.2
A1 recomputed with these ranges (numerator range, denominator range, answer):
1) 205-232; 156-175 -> 0.64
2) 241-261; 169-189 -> 0.92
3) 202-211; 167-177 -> 0.84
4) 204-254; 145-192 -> 0.82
